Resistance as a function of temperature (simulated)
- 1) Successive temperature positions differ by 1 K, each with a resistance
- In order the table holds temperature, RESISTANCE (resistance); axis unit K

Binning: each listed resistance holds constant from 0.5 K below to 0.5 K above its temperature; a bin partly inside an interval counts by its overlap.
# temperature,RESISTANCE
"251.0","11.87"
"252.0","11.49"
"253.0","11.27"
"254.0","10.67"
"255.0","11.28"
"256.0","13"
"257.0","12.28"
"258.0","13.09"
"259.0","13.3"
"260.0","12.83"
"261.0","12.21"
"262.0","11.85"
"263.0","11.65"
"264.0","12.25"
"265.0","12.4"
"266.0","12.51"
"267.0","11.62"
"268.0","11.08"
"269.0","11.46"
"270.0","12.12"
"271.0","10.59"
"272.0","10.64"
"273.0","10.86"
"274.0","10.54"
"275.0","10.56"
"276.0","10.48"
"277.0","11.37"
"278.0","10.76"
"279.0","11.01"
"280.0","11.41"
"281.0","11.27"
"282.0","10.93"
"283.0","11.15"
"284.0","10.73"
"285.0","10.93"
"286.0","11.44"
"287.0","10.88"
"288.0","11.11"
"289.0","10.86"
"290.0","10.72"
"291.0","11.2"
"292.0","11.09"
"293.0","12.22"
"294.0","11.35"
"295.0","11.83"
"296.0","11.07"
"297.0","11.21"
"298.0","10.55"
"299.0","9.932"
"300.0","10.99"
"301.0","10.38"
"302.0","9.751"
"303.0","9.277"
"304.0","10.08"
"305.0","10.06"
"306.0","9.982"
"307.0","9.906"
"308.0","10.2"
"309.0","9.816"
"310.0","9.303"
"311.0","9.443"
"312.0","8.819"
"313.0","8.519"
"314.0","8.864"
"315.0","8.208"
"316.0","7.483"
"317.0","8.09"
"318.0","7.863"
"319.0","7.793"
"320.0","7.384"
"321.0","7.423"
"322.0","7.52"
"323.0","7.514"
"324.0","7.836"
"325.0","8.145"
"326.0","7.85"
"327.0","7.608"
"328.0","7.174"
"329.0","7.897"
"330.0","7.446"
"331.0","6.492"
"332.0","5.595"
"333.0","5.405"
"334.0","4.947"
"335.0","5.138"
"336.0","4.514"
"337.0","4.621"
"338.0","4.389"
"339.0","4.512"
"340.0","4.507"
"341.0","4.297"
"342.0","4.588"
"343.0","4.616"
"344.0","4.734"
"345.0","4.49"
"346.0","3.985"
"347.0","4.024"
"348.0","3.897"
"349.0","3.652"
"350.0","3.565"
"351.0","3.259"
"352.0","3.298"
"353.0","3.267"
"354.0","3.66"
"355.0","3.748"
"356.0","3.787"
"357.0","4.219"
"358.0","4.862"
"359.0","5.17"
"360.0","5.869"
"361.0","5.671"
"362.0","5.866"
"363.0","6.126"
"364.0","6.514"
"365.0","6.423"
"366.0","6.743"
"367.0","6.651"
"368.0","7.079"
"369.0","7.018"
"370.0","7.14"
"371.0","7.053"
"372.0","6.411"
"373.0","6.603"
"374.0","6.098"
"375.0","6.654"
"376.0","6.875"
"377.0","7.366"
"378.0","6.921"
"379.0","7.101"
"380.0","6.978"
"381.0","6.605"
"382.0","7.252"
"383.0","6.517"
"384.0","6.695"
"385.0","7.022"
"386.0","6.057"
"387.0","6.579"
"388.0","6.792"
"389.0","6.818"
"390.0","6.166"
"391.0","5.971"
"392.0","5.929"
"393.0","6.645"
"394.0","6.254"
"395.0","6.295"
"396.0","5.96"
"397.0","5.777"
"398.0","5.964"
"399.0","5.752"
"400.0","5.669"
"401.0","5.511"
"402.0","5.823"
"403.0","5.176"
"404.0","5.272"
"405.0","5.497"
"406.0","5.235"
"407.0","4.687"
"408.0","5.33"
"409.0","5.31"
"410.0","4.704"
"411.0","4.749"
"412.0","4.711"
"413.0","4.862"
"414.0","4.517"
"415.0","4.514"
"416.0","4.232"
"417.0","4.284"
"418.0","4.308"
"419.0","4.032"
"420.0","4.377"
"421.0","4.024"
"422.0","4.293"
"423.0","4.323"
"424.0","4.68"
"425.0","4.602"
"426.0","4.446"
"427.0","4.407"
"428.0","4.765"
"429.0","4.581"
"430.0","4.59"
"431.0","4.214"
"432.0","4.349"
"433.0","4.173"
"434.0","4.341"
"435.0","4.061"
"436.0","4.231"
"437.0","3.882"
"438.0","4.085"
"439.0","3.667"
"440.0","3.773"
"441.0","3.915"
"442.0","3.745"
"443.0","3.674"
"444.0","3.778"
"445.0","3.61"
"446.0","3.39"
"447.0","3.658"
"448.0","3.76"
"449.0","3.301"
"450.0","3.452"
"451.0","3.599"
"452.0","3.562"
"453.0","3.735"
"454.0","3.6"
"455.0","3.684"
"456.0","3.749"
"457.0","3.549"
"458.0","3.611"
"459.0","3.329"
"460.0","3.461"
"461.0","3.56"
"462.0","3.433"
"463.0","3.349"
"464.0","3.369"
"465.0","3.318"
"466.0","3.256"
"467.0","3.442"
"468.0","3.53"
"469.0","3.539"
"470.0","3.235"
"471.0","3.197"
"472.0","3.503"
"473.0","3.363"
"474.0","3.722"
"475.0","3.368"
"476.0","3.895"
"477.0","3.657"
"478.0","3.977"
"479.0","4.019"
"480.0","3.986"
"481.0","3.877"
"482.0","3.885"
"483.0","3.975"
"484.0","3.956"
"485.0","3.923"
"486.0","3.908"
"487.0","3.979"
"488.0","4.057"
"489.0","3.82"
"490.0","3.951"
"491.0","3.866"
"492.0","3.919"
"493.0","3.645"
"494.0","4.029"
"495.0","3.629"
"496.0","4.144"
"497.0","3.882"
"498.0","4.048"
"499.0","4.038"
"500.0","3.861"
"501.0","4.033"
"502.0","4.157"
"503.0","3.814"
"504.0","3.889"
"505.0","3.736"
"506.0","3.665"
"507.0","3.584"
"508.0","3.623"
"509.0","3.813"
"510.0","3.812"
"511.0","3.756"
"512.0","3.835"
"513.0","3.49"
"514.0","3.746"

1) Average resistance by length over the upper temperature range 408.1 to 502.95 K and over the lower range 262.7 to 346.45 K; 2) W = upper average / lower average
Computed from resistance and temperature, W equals 0.44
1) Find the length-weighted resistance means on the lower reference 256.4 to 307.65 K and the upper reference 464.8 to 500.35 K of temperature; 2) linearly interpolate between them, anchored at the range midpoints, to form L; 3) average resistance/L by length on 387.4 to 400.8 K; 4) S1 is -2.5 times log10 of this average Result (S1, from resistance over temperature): 0.15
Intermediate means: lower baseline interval 11.2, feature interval 6.14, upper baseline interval 3.76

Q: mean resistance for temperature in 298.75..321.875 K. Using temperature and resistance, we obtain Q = 9.08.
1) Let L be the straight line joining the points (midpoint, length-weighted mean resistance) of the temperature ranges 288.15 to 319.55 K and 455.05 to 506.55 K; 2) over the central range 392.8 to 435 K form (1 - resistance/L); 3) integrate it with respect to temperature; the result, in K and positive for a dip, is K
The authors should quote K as 8.1 K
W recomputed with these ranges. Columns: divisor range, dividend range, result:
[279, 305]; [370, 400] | 0.60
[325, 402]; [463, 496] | 0.64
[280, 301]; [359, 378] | 0.59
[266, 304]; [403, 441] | 0.41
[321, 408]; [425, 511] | 0.65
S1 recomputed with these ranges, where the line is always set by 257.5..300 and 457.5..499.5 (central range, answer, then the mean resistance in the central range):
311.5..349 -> 0.44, 6.29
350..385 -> 0.31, 5.91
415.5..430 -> 0.31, 4.39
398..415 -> 0.24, 5.18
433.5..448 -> 0.32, 3.84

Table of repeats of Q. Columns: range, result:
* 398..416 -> 5.13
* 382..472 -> 4.56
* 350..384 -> 5.88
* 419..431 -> 4.43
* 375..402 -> 6.43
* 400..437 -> 4.65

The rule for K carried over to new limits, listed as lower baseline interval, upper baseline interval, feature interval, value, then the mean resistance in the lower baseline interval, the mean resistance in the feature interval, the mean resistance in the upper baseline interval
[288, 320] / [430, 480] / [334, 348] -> 6.49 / 9.88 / 4.49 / 3.68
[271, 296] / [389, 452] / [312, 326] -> 2.19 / 11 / 7.93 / 4.67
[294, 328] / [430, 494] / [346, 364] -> 7.45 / 9.12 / 4.4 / 3.73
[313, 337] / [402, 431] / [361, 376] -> -1.58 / 7.11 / 6.58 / 4.67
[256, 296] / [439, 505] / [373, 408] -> 3.63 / 11.5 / 6.23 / 3.71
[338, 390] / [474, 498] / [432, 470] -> 6.27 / 5.59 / 3.66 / 3.88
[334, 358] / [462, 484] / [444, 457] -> 0.35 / 4.15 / 3.6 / 3.6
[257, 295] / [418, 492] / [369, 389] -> 0.78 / 11.4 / 6.78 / 3.84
